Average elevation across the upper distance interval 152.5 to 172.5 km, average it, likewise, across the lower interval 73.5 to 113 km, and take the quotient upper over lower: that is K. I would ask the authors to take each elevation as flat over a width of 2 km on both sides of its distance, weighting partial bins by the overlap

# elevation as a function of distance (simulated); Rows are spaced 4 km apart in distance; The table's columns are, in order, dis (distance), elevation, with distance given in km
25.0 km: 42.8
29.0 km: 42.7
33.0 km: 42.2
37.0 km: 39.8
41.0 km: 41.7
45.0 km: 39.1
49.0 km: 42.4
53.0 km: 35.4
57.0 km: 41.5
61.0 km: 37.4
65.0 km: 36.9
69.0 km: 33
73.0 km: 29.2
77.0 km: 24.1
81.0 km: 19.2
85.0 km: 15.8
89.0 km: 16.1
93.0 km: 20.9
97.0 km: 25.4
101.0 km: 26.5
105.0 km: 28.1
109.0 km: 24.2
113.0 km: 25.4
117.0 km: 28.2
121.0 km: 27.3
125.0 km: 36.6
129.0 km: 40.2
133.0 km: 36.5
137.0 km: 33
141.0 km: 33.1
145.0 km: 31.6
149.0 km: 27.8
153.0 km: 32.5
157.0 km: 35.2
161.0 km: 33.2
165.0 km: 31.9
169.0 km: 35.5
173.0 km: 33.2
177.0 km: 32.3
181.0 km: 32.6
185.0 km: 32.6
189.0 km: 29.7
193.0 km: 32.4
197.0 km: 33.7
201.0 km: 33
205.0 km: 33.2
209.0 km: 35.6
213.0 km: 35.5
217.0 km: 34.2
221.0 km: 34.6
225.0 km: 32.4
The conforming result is 1.5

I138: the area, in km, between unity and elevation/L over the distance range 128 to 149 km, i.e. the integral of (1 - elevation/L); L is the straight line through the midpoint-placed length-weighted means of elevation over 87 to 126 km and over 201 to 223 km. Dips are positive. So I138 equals -4.3 km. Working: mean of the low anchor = 25.6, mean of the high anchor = 34.5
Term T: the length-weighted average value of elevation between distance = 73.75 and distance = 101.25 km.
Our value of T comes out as 21.2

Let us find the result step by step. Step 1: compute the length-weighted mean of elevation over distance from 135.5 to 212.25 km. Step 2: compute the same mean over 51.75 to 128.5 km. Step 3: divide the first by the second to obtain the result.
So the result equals 1.2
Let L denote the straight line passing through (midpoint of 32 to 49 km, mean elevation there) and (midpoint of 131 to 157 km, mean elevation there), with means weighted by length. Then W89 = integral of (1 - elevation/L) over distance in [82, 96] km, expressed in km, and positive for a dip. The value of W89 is 7.1 km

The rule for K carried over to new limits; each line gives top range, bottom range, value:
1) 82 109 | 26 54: 0.54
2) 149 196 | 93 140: 1.10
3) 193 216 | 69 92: 1.55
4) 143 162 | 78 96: 1.71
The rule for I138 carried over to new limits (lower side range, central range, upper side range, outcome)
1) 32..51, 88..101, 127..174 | 5.3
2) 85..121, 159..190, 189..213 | -1.9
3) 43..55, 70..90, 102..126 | 7.2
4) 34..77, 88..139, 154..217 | 9.8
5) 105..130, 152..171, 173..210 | -1.3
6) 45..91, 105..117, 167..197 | 2.1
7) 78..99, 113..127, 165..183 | -3.0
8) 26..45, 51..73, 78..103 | -3.3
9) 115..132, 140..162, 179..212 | 0.7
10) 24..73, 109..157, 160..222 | 5.1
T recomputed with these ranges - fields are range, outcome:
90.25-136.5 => 28.9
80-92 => 17.2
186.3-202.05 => 32.2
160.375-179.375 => 33.2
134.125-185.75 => 32.7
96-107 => 26.8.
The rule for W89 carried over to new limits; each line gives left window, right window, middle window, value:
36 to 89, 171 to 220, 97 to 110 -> 2.6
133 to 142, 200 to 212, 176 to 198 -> 1.2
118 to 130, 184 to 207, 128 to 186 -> -0.3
